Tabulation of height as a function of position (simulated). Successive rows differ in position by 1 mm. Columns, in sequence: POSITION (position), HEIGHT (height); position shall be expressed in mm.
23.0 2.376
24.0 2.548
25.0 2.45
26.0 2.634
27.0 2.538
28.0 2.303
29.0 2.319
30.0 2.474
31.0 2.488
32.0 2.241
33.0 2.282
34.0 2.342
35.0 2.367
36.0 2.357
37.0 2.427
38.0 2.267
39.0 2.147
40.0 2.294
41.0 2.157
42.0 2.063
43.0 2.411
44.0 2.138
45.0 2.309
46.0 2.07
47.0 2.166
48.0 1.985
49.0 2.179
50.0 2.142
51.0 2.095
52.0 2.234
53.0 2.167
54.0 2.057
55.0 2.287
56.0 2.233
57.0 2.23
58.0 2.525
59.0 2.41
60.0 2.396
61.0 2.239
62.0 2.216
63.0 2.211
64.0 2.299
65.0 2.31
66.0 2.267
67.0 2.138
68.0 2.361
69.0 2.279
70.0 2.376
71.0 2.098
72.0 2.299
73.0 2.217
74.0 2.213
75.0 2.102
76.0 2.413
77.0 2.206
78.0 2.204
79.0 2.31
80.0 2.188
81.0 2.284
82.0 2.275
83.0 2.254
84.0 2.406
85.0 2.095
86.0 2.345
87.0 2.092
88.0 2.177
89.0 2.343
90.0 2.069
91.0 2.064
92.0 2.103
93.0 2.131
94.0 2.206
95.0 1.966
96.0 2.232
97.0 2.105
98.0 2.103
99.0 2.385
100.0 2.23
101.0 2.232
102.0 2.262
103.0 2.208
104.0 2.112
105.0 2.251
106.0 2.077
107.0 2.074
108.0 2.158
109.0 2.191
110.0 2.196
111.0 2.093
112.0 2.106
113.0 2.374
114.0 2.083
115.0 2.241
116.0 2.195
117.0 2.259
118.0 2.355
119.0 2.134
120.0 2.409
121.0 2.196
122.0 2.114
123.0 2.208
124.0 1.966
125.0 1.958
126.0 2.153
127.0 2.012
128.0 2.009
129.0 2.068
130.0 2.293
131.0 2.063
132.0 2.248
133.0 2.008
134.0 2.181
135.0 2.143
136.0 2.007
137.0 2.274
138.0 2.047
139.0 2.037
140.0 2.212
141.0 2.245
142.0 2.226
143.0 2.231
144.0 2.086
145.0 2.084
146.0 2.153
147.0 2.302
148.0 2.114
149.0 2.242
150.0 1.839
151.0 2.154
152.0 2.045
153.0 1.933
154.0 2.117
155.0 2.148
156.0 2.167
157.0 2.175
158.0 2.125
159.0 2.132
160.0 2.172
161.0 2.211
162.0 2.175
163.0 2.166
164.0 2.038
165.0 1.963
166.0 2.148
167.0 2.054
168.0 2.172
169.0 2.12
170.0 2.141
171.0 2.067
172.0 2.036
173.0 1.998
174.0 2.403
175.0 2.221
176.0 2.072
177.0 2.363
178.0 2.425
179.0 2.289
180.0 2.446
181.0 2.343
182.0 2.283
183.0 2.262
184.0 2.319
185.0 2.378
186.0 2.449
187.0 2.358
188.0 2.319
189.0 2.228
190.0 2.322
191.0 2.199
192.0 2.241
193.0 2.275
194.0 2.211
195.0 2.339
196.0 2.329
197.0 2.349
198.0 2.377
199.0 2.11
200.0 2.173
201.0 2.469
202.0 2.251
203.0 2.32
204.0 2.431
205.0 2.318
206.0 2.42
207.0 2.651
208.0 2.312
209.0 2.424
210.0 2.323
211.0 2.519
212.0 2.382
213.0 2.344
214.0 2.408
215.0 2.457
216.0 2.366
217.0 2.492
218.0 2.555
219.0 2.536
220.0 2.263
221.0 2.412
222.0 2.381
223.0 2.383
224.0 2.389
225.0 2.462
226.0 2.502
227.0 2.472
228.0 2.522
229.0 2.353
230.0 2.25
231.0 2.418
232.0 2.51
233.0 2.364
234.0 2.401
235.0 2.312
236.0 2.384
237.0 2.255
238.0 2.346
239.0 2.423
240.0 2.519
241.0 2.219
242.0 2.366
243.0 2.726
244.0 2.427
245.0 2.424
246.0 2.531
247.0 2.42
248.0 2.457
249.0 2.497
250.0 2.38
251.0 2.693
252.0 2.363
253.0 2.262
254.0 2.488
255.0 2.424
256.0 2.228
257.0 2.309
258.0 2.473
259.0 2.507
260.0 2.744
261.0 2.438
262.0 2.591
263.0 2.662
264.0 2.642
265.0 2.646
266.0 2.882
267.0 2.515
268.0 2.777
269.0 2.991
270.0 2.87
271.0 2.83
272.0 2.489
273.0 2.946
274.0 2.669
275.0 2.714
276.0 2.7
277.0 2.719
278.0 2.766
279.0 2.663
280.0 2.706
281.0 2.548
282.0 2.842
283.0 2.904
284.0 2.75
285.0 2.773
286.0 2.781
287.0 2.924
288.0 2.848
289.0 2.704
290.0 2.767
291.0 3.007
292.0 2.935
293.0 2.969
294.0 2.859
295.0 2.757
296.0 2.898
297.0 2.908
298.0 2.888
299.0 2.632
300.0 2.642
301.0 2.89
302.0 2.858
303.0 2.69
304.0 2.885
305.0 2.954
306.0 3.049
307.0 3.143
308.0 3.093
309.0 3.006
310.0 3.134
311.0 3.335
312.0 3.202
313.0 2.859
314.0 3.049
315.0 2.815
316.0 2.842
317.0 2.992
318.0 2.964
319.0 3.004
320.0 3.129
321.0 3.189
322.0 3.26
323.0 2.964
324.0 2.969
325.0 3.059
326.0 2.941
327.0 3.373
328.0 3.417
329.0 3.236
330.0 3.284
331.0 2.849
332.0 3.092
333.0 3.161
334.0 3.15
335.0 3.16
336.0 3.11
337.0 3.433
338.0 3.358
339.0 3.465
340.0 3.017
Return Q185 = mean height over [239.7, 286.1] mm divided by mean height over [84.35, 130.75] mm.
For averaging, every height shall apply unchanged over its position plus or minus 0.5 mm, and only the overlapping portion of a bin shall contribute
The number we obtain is 1.20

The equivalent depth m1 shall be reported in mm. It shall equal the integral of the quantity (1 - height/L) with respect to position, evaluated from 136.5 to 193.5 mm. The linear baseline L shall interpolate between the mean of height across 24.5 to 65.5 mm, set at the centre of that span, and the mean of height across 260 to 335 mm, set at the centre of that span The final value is 8.5 mm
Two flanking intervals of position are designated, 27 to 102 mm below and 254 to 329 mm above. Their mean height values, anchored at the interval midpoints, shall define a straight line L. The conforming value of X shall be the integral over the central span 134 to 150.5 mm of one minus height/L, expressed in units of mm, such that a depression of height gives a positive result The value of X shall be 2.1 mm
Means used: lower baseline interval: 2.24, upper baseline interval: 2.84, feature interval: 2.14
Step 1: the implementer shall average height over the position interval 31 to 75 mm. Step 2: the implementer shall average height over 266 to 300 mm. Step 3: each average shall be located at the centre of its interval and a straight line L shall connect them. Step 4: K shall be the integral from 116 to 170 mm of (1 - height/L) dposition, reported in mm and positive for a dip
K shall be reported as 7.09 mm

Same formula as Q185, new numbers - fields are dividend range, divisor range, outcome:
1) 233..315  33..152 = 1.23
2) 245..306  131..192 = 1.24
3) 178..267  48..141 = 1.10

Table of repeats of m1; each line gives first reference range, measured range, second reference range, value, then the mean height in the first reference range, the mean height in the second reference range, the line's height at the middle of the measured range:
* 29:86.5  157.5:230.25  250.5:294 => 6.52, 2.26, 2.69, 2.53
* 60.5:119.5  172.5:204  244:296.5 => 2.07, 2.21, 2.66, 2.46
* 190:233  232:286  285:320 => 1.95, 2.38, 2.92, 2.66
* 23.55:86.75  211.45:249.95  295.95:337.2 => 5.06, 2.27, 3.03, 2.78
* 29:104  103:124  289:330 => 1.72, 2.24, 2.99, 2.38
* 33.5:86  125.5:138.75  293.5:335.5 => 1.88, 2.25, 3.01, 2.46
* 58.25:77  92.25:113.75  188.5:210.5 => 1.04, 2.27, 2.32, 2.28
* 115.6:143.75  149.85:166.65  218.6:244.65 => 0.89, 2.15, 2.41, 2.22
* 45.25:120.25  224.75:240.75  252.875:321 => 1.46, 2.21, 2.8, 2.64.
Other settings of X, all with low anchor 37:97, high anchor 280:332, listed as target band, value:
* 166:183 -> 2.25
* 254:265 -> 1.19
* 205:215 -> 0.91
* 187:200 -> 1.67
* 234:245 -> 1.41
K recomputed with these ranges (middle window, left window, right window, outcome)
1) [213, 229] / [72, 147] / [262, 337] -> 1.08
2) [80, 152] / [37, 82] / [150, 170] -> -0.01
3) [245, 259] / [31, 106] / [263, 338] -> 1.77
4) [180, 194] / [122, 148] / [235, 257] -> -0.28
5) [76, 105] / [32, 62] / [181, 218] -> 0.85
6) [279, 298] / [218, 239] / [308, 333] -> 0.15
